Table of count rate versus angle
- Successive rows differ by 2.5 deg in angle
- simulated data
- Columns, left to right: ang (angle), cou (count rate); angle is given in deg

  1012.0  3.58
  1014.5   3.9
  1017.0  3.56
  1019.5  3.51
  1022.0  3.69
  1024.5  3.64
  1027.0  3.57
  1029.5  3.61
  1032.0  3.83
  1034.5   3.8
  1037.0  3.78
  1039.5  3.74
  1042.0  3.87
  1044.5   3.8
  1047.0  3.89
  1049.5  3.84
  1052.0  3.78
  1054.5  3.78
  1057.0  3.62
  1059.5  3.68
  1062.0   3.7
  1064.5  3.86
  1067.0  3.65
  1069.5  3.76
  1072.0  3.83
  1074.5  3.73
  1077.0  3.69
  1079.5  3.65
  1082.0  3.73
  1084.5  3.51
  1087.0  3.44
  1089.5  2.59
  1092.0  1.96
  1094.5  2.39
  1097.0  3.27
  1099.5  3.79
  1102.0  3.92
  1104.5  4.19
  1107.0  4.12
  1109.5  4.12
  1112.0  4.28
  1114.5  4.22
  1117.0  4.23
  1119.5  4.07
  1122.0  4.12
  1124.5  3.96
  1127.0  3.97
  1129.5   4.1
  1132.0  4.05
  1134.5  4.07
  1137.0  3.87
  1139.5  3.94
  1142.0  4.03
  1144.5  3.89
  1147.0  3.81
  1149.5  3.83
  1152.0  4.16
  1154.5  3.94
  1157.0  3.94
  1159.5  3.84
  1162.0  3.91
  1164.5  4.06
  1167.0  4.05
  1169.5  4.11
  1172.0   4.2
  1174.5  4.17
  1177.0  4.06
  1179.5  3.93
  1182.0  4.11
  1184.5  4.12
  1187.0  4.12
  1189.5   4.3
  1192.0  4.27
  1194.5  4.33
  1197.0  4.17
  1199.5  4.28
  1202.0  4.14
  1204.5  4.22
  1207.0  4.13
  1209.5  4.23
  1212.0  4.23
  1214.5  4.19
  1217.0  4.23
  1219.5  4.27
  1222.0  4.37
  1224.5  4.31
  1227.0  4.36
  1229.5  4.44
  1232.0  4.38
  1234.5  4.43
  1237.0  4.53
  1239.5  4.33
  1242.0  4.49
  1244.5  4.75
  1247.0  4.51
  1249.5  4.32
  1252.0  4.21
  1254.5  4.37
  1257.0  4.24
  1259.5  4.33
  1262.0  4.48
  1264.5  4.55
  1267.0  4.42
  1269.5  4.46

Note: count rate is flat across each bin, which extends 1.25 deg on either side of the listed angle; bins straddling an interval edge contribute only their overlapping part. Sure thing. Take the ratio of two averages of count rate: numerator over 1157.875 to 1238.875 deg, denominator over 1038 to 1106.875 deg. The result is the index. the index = 1.17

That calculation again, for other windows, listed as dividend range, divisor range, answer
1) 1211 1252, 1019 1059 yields 1.17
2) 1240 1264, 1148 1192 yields 1.09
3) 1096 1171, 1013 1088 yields 1.08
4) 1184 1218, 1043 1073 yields 1.12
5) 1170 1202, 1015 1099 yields 1.17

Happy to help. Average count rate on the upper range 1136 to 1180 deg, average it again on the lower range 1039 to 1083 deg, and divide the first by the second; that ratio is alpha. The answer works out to 1.06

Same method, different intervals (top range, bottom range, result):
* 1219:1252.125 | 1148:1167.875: 1.11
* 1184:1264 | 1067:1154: 1.14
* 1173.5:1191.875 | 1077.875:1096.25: 1.35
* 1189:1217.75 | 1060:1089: 1.15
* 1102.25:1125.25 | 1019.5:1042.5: 1.12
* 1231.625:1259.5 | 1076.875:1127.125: 1.20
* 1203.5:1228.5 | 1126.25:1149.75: 1.07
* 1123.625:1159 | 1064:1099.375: 1.18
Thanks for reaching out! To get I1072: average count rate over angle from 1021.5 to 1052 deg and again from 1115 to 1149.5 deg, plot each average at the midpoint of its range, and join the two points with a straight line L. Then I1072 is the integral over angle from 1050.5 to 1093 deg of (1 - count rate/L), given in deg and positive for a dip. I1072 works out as 3.4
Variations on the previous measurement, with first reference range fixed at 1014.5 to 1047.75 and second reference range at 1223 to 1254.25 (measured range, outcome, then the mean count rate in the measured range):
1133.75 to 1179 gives 1.6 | 3.99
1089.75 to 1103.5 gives 3.1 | 3.05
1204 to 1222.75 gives 0.4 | 4.23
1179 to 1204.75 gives 0.5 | 4.19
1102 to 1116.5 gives -0.7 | 4.17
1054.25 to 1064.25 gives 0.3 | 3.7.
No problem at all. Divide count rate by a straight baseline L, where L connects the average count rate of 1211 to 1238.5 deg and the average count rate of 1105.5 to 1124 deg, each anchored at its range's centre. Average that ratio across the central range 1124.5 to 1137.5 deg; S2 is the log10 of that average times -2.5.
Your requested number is 0.045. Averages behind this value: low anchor 4.16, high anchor 4.34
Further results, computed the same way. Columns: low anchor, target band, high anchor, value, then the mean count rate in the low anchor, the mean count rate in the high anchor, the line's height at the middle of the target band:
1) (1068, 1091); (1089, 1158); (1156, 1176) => -0.010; 3.53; 4.04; 3.79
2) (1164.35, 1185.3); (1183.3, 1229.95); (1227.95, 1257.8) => 0.000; 4.09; 4.42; 4.24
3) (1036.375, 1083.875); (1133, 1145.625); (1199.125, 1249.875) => 0.020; 3.75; 4.34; 4.04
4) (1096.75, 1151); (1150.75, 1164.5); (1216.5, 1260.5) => 0.041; 4.01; 4.38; 4.12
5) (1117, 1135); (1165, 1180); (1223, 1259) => 0.028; 4.06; 4.4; 4.2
